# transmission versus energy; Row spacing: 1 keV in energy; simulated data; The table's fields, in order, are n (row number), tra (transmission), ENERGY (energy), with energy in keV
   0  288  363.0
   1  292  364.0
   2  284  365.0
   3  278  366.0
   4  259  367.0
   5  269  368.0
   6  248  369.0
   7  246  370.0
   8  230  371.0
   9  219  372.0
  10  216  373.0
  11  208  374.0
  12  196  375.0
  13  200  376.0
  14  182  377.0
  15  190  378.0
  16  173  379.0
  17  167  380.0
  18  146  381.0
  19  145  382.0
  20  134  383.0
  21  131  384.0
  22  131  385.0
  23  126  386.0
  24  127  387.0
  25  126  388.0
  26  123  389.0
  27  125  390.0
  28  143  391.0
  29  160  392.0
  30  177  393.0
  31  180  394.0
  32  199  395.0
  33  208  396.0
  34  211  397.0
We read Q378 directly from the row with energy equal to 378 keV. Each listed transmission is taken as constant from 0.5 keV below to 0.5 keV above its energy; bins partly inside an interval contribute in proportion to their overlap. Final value 190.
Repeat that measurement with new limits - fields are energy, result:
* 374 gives 208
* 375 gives 196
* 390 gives 125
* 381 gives 146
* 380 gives 167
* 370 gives 246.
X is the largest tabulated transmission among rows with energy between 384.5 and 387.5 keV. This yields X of 131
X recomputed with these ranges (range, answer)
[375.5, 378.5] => 200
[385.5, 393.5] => 177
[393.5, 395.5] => 199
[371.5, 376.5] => 219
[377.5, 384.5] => 190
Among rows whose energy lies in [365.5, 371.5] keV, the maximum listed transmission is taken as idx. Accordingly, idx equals 278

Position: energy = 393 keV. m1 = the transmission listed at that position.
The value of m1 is 177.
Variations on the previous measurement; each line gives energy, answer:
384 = 131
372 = 219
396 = 208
